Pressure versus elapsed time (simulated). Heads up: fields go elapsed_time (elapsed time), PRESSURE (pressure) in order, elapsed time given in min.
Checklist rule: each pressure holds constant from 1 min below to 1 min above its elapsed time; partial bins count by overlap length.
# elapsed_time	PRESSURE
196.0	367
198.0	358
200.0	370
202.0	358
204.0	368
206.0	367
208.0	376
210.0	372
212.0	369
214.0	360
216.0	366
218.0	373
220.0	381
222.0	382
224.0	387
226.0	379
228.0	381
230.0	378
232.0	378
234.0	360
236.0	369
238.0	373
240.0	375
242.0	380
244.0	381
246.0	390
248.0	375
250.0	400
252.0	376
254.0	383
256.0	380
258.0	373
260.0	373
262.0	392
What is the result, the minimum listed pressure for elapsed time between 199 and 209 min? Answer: 358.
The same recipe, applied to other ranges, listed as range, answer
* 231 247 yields 360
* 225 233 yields 378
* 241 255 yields 375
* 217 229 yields 373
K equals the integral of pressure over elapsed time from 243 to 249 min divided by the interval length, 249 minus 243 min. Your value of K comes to 382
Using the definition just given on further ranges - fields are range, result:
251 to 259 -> 378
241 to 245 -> 380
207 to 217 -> 369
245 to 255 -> 385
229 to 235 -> 372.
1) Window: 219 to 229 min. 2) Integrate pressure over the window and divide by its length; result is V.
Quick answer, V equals 382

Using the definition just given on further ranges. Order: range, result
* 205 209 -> 372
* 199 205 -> 365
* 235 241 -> 372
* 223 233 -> 381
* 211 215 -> 364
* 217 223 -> 379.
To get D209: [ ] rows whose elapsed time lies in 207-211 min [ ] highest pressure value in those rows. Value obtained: 376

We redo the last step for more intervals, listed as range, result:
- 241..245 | 381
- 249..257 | 400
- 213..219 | 373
